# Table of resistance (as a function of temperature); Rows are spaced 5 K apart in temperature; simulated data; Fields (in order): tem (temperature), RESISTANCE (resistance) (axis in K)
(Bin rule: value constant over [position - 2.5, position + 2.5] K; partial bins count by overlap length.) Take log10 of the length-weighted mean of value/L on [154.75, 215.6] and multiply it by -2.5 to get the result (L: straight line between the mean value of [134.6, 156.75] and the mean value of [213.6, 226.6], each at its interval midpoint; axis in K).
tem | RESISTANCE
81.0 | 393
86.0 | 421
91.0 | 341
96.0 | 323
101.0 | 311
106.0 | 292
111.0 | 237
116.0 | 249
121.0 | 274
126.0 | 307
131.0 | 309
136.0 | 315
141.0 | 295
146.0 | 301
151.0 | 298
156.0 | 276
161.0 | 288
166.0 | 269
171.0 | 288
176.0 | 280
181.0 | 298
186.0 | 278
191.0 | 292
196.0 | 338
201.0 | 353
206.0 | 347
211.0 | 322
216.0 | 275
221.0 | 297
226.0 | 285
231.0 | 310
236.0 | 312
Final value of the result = -0.039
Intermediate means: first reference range 298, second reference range 286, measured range 302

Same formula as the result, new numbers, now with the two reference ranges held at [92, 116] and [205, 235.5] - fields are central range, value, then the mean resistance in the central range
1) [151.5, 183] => 0.05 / 284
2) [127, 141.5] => -0.05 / 308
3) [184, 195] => 0.03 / 293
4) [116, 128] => 0.04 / 281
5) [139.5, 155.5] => 0.00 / 295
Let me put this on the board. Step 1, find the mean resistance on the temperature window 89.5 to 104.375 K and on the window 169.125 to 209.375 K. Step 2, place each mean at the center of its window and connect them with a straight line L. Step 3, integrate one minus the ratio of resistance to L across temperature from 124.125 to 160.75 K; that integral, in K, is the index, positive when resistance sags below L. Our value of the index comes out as 1.9 K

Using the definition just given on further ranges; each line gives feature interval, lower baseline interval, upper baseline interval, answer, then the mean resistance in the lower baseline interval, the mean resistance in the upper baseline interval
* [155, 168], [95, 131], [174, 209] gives 1.0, 285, 313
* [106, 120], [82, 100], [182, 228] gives 3.8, 360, 310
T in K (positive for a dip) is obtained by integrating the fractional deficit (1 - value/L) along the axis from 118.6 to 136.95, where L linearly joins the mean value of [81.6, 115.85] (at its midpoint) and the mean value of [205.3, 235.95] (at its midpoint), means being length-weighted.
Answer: 0.9 K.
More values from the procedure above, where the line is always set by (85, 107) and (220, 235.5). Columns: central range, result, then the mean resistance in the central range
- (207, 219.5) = 0.0 K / 304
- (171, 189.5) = 1.5 K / 286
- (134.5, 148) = 0.8 K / 303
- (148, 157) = 0.8 K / 290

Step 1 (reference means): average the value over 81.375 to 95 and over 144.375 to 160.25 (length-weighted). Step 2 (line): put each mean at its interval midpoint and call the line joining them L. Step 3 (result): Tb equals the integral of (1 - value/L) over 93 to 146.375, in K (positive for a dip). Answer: 6.5 K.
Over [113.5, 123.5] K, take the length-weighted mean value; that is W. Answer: 262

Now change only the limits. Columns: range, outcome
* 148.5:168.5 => 283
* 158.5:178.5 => 281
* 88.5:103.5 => 325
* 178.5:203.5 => 312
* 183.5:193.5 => 285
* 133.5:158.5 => 297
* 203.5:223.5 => 310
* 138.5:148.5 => 298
